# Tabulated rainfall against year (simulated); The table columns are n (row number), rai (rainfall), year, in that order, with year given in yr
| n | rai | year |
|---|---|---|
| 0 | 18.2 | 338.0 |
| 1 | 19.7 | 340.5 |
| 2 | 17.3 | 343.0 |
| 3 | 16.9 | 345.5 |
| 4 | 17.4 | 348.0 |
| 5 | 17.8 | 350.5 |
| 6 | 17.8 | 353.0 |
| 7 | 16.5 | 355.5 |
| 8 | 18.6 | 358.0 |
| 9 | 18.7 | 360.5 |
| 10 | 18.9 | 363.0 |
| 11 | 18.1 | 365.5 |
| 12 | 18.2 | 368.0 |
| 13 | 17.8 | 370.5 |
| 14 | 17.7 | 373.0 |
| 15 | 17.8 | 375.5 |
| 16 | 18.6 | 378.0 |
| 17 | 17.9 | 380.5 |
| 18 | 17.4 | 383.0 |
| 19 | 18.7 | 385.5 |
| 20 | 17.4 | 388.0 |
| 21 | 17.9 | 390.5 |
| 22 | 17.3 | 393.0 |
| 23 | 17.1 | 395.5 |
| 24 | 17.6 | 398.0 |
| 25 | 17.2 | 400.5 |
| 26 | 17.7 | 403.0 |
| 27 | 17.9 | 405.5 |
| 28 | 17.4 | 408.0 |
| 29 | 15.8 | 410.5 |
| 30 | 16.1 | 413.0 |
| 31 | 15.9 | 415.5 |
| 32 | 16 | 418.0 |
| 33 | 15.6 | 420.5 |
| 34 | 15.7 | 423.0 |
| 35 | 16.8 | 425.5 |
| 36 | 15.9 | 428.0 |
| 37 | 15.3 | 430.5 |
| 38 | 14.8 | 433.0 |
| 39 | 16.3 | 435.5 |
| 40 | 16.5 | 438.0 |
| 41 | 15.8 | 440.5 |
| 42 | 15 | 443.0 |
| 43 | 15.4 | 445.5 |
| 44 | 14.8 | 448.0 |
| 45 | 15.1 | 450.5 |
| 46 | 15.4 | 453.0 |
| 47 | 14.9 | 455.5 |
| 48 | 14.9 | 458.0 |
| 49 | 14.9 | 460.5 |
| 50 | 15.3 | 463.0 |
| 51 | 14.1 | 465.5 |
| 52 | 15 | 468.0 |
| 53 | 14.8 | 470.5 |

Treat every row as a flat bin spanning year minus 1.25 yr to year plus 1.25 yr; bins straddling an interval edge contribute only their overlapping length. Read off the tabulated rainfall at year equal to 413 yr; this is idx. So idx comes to 16.1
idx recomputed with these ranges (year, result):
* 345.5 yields 16.9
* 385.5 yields 18.7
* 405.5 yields 17.9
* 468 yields 15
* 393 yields 17.3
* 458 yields 14.9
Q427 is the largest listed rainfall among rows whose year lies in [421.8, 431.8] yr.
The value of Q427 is 16.8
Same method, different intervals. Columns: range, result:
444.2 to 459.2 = 15.4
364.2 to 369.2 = 18.2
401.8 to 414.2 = 17.9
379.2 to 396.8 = 18.7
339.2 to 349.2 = 19.7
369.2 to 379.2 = 18.6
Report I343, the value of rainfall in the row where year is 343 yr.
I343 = 17.3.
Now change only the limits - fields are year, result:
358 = 18.6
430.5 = 15.3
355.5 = 16.5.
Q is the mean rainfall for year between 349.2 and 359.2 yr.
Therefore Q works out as 17.7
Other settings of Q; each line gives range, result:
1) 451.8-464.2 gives 15.1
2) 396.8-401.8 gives 17.4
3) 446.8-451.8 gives 15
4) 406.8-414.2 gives 16.4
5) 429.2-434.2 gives 15.1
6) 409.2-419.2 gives 16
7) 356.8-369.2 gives 18.5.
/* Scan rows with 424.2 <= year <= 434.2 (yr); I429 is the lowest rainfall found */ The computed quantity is 14.8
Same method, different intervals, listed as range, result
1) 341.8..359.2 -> 16.5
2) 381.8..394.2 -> 17.3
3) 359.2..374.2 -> 17.7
